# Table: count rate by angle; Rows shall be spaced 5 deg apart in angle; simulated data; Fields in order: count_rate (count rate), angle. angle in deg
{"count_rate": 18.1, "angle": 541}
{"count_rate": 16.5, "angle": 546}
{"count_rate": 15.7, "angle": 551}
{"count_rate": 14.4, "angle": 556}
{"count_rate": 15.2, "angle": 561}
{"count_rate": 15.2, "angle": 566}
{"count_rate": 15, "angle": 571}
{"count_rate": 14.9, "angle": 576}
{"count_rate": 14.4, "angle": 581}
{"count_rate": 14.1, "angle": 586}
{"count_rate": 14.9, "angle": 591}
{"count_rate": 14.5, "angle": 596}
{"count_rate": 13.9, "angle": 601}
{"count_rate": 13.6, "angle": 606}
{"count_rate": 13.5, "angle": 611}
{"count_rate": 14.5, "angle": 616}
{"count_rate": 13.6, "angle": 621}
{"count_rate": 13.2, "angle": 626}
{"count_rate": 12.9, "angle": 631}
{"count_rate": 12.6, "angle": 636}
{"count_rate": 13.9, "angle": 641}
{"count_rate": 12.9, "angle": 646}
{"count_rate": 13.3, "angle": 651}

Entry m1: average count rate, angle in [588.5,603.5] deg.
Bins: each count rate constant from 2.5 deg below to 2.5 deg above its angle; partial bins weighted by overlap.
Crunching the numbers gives 14.4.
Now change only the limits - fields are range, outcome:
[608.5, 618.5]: 14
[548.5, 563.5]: 15.1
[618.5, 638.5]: 13.1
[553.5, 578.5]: 14.9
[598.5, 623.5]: 13.8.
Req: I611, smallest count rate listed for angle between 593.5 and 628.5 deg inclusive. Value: 13.2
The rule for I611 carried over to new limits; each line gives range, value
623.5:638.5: 12.6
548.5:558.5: 14.4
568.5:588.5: 14.1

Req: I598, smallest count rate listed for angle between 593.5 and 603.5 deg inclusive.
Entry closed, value 13.9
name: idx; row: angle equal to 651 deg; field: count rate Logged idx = 13.3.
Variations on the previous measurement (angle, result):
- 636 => 12.6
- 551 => 15.7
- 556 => 14.4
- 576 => 14.9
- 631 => 12.9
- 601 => 13.9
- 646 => 12.9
